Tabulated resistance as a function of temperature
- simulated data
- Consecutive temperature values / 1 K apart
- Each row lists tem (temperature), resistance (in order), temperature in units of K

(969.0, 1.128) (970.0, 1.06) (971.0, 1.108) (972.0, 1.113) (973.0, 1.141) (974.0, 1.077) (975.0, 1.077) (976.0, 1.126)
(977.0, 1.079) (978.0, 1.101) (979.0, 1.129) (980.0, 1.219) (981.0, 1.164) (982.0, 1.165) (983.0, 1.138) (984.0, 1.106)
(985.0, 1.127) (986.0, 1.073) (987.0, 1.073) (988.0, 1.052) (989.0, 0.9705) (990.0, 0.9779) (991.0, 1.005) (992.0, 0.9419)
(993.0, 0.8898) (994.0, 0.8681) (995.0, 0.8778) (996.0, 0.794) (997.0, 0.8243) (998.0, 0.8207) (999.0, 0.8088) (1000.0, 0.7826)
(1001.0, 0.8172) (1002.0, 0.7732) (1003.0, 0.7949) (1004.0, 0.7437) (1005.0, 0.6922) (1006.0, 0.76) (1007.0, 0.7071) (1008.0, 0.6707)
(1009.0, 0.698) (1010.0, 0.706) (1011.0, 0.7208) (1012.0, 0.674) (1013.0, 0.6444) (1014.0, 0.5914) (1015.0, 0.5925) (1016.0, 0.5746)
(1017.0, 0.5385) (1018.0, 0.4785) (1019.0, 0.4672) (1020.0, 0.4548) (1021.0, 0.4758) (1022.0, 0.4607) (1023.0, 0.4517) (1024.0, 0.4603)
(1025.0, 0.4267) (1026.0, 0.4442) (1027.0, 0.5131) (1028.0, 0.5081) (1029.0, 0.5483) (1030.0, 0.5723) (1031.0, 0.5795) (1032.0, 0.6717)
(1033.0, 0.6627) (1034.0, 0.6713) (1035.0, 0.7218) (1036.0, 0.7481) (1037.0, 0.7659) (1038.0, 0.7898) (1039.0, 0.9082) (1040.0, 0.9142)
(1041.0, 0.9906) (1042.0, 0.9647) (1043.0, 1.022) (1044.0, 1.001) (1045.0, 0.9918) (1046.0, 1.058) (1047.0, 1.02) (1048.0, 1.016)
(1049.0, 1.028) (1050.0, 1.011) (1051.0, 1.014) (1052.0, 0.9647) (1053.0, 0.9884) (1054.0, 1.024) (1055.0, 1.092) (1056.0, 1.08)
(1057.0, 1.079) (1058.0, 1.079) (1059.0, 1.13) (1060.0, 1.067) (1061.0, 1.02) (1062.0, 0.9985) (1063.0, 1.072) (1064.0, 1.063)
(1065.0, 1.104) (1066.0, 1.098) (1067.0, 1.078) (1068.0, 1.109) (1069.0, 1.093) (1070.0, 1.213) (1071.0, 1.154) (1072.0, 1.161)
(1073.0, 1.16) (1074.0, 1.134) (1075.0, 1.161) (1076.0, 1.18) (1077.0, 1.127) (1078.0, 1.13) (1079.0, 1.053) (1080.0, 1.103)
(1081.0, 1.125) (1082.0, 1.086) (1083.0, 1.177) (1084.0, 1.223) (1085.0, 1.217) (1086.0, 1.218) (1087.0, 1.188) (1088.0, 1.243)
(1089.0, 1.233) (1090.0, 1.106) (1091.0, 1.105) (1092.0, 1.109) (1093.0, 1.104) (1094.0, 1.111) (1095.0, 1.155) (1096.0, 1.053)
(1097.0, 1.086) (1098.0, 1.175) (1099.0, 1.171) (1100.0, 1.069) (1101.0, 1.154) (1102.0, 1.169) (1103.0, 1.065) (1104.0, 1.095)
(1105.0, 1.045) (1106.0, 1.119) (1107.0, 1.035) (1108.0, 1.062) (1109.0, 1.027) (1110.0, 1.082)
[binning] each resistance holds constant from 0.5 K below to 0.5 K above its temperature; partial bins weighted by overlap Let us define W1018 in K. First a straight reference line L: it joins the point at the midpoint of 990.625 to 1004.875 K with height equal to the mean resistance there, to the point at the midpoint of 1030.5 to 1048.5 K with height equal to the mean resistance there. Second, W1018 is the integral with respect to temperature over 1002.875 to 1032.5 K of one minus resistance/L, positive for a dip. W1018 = 9.1 K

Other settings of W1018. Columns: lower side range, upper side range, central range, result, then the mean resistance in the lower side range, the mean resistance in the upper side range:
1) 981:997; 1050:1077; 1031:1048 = 3.2 K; 1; 1.09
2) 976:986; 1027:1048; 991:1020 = 7.9 K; 1.13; 0.804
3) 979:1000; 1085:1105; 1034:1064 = 2.6 K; 0.993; 1.14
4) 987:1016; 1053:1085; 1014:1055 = 9.4 K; 0.794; 1.11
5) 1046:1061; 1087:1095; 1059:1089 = -0.8 K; 1.04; 1.15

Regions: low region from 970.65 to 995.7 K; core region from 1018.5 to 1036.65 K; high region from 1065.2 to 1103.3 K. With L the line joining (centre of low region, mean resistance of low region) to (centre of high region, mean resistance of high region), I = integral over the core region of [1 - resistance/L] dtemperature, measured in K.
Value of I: 9.07 K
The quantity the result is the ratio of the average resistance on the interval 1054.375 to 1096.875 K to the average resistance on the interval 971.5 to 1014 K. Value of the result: 1.2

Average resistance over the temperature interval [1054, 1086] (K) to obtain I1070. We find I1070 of 1.12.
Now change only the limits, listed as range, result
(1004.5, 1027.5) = 0.574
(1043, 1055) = 1.01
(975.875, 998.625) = 1.02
